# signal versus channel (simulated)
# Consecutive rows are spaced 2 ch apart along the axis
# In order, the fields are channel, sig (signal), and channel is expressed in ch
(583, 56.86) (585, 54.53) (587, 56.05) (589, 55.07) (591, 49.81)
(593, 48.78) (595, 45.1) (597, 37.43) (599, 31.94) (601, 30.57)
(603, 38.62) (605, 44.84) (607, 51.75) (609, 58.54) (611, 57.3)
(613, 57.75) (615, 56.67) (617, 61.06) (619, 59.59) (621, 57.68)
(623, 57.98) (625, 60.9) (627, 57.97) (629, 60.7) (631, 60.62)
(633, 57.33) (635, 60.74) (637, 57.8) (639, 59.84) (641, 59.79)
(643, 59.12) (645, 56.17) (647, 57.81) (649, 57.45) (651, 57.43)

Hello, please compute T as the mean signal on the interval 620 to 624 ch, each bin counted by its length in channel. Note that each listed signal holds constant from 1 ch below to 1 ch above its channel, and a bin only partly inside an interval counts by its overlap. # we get 57.8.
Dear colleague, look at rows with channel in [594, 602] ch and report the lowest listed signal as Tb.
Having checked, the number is 30.57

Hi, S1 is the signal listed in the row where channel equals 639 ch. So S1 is 59.84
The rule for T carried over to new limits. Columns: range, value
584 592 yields 53.9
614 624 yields 58.6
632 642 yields 59.1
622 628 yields 58.9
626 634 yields 59.2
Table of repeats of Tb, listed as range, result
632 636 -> 57.33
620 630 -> 57.68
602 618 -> 38.62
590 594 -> 48.78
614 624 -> 56.67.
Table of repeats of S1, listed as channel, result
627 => 57.97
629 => 60.7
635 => 60.74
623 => 57.98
